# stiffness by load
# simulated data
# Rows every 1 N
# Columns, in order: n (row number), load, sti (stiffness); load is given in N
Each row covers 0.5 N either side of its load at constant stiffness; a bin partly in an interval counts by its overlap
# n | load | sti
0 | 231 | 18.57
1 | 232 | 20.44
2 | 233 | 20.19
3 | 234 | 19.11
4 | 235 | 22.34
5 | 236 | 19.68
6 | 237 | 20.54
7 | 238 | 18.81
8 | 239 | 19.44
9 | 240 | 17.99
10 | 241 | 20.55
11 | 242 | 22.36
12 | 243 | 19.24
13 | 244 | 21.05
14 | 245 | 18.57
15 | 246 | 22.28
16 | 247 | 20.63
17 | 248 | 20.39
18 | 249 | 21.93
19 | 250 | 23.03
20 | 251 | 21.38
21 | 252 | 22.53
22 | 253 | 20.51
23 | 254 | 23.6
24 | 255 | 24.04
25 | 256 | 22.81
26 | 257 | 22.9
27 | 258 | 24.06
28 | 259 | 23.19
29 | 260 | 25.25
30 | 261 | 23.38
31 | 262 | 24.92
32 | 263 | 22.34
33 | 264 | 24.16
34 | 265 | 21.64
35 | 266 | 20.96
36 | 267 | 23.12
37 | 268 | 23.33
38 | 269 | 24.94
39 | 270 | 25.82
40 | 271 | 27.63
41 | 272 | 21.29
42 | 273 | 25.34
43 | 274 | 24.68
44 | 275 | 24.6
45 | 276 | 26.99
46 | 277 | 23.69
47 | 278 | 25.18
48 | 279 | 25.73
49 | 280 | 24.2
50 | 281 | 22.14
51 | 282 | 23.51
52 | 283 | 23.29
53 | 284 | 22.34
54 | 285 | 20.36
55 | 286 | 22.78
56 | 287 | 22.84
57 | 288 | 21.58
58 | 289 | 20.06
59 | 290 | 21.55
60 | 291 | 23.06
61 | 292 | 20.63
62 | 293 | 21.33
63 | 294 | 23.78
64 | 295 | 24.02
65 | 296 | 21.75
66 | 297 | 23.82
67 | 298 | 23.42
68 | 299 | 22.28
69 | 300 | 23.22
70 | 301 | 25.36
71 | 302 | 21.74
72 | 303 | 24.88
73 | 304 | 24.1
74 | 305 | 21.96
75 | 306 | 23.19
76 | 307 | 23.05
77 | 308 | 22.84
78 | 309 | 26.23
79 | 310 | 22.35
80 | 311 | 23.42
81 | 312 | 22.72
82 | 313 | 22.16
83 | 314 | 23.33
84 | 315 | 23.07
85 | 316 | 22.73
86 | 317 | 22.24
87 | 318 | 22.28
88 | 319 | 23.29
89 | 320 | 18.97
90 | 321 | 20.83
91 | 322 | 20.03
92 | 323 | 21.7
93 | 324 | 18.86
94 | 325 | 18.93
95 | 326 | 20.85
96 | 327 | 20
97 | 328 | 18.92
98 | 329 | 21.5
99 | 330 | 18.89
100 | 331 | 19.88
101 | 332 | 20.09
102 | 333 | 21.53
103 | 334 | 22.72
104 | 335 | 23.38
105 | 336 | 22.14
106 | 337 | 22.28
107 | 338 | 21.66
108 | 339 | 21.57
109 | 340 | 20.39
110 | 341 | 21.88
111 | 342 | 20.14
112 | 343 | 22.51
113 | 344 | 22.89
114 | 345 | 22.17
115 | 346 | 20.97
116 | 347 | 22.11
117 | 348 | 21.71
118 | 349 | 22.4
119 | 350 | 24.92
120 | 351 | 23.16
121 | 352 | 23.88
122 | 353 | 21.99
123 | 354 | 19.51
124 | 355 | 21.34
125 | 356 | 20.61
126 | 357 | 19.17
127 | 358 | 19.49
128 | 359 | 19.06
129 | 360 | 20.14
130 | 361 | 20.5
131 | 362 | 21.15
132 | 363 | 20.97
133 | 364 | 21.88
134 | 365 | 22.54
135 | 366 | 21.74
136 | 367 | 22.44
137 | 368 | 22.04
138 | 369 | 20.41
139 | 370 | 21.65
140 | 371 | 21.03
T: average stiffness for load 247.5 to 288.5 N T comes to 23.4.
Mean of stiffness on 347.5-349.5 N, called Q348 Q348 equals 22.1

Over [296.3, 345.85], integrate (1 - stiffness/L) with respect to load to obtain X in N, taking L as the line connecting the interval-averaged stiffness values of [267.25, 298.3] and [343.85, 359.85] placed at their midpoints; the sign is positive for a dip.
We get 0.8 N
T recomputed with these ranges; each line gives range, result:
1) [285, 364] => 21.8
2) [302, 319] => 23.1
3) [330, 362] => 21.4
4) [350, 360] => 21.1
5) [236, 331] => 22.4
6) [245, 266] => 22.6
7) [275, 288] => 23.5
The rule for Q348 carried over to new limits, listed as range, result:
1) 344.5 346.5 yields 21.6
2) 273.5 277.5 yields 25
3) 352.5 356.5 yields 20.9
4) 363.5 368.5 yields 22.1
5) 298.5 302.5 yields 23.1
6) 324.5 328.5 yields 19.7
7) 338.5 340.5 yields 21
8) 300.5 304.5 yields 24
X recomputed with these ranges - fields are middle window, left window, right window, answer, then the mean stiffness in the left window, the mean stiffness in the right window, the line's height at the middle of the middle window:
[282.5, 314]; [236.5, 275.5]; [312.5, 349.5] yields -1.4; 22.4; 21.4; 21.8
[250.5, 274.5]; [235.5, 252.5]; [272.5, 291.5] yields -1.7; 20.6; 23.4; 22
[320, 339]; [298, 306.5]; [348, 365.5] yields 1.3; 23.3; 21.3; 22.3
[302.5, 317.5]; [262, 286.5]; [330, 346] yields -0.4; 23.8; 21.6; 22.5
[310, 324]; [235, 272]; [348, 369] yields -0.1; 22.2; 21.4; 21.7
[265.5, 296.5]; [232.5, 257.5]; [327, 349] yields -3.1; 21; 21.4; 21.2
